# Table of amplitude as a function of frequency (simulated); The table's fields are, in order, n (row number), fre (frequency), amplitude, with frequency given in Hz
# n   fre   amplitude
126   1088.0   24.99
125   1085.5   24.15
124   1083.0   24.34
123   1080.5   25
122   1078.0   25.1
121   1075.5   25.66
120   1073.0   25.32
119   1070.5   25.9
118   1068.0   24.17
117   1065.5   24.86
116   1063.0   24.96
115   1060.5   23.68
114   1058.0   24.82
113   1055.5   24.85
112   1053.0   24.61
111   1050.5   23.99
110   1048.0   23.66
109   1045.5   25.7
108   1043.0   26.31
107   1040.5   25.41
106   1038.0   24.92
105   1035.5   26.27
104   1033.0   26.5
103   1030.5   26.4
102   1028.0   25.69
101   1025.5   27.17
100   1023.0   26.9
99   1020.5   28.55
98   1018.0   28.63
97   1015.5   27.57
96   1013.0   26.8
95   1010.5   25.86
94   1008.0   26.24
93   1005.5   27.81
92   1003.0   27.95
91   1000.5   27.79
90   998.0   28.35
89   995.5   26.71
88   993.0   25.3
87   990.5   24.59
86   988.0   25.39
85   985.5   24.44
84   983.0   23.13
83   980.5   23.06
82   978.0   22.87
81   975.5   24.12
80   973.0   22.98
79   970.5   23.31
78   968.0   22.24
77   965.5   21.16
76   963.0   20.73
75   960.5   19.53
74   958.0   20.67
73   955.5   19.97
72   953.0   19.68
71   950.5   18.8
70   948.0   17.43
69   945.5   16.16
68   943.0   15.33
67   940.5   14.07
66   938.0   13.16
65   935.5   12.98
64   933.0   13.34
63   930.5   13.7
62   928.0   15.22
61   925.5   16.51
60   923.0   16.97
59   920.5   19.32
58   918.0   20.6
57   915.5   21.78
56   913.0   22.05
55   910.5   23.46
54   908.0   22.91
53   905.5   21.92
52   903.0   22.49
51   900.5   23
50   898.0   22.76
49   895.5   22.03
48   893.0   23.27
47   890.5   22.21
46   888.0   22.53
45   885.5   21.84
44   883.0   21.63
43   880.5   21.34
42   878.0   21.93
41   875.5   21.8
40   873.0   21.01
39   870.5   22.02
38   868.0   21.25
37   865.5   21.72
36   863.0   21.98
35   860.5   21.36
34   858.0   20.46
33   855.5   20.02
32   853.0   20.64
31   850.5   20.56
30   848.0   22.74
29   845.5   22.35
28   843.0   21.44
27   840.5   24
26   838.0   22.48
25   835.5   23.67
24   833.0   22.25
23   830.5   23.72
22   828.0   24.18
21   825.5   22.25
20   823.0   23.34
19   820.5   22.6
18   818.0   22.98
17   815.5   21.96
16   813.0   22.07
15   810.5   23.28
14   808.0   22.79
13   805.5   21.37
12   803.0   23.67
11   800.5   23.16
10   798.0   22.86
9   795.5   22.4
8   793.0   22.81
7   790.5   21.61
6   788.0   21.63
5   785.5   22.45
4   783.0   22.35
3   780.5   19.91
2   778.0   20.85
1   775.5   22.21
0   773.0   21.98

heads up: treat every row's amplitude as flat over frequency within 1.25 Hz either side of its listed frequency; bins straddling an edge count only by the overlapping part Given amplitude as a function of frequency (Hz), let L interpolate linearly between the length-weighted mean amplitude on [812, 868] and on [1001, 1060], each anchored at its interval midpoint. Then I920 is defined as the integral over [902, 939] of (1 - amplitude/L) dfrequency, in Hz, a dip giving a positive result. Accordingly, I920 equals 8.4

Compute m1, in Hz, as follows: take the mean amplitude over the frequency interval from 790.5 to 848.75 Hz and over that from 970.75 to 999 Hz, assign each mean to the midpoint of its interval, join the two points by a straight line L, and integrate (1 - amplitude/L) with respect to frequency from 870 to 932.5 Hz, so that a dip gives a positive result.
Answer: 7.3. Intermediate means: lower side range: 22.8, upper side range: 24.6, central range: 20.9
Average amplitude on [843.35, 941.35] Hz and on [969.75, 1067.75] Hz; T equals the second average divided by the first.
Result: 1.3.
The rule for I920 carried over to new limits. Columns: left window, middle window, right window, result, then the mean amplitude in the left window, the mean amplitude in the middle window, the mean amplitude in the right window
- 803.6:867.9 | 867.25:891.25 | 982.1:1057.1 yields 1.5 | 22.2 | 21.8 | 26.1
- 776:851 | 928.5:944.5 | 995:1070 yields 6.9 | 22.5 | 13.9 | 26.1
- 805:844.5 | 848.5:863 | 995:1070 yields 1.5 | 22.8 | 20.8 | 26.1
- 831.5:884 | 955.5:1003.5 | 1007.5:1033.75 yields 3.6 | 21.8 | 23.7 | 27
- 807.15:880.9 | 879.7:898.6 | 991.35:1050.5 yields 0.9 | 22.1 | 22.2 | 26.6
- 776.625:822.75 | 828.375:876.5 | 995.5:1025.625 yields 3.4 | 22.3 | 21.9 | 27.4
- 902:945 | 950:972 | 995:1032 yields 1.1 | 17.9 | 20.8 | 27.2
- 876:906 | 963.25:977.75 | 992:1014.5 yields 1.7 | 22.2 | 22.6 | 27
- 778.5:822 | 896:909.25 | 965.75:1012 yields 0.7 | 22.3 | 22.6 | 25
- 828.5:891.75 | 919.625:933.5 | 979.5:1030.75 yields 4.7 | 21.9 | 15.9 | 26.4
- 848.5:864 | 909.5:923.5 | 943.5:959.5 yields -1.0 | 20.9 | 20.8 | 18.6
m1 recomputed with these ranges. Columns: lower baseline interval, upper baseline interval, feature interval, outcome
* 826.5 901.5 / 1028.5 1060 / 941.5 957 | 3.75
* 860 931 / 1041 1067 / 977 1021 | -4.93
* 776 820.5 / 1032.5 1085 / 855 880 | 1.73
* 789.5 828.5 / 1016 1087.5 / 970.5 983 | 0.70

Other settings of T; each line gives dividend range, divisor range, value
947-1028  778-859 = 1.09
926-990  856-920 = 0.88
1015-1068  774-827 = 1.15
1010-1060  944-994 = 1.20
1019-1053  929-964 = 1.54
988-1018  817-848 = 1.17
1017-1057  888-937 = 1.31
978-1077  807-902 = 1.16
